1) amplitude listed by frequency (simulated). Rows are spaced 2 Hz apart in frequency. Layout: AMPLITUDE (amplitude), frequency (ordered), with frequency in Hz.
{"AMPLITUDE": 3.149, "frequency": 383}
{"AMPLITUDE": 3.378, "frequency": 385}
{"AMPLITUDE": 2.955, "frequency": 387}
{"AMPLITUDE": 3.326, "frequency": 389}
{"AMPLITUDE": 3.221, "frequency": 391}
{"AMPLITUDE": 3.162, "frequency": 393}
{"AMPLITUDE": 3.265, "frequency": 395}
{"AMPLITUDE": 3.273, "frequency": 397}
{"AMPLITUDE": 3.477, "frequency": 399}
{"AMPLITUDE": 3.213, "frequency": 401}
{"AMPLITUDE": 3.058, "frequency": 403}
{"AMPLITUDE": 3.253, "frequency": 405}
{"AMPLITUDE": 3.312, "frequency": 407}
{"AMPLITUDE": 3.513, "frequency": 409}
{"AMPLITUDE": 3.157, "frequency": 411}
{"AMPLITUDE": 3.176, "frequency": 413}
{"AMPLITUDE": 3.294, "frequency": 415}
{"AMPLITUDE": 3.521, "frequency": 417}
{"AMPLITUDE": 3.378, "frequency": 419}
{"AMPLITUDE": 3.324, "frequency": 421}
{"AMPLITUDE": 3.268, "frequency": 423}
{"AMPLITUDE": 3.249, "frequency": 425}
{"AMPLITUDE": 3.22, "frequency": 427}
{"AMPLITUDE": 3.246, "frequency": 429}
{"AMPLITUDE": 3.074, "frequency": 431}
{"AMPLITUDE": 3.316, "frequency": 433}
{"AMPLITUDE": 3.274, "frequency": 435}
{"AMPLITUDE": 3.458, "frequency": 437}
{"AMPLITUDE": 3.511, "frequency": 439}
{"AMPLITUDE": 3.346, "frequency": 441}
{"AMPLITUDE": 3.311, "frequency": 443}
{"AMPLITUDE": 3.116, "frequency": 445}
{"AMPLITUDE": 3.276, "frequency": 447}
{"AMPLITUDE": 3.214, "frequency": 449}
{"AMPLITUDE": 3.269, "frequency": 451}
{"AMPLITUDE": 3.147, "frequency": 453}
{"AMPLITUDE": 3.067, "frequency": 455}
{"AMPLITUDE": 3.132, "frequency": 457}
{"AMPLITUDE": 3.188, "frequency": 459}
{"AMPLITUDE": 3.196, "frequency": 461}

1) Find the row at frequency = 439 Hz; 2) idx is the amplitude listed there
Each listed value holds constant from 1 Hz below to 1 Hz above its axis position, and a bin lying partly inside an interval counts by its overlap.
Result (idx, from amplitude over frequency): 3.511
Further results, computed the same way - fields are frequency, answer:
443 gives 3.311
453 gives 3.147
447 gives 3.276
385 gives 3.378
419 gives 3.378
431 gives 3.074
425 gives 3.249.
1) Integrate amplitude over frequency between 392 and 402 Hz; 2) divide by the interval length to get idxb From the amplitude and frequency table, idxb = 3.28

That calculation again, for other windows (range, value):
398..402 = 3.34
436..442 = 3.44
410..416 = 3.21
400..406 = 3.17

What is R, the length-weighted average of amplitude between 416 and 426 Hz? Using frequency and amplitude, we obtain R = 3.35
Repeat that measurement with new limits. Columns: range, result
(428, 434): 3.21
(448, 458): 3.17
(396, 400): 3.38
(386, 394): 3.17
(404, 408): 3.28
